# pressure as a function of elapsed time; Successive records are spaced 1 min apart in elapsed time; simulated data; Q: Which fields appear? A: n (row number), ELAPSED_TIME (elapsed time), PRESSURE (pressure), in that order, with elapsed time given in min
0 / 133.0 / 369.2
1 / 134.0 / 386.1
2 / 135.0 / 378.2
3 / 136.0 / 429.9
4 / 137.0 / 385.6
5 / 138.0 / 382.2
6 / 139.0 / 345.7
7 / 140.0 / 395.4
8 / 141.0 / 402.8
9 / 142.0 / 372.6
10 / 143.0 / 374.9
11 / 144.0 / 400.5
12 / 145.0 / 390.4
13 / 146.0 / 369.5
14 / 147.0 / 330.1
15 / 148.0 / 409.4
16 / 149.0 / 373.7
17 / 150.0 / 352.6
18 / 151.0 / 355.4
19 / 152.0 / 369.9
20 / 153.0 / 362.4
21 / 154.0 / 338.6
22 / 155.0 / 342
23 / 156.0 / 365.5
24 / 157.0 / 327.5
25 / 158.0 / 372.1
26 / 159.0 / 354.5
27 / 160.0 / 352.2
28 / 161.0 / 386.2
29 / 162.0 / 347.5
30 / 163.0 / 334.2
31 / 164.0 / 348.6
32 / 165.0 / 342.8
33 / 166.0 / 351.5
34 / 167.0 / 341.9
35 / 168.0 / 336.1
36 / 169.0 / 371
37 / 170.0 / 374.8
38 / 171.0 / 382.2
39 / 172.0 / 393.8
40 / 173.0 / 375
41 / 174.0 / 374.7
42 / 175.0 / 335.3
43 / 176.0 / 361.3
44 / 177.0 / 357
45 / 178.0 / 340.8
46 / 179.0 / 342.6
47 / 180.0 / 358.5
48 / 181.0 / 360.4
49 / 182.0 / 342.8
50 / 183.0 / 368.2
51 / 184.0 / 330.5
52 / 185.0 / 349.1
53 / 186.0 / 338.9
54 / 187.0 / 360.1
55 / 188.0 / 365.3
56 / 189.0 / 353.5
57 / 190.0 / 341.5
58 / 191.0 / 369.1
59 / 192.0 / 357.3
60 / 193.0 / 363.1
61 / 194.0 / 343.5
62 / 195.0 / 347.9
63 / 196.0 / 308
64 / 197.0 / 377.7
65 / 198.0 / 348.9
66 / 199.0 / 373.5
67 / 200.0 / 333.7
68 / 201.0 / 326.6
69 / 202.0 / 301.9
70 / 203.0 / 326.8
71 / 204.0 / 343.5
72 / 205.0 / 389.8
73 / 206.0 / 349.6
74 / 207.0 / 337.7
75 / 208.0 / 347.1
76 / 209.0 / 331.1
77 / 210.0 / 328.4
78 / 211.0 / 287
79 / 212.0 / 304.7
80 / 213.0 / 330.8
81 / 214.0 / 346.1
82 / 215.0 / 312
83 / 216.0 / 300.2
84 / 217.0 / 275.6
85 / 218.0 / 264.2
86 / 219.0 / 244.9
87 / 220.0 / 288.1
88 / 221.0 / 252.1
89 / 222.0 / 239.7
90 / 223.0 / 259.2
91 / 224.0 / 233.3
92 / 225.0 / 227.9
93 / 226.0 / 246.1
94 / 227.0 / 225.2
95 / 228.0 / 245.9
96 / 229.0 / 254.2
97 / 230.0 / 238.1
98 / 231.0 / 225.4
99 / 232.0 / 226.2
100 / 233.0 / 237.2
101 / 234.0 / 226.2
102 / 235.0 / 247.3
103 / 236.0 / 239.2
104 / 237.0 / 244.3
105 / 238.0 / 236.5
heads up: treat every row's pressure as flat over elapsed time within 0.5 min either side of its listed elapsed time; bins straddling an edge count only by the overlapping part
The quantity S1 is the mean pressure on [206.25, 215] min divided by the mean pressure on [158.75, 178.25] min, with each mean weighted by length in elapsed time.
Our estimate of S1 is 0.91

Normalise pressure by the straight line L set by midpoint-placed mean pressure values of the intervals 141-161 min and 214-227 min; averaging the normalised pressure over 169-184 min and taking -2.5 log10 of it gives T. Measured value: -0.10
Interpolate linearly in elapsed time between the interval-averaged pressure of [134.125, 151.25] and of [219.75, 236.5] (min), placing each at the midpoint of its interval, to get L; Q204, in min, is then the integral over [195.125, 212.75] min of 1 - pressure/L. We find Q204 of -3.5 min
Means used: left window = 380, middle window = 336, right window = 241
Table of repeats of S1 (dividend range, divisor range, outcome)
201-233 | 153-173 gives 0.80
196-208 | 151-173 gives 0.96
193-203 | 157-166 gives 0.96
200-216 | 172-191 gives 0.93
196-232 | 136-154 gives 0.79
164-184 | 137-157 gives 0.97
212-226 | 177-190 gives 0.78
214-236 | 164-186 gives 0.71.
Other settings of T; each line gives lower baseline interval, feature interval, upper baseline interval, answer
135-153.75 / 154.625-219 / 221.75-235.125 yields -0.13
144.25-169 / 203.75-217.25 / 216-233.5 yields -0.21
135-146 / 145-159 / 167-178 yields 0.05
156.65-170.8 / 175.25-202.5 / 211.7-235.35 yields -0.11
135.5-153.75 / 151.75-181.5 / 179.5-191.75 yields 0.02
